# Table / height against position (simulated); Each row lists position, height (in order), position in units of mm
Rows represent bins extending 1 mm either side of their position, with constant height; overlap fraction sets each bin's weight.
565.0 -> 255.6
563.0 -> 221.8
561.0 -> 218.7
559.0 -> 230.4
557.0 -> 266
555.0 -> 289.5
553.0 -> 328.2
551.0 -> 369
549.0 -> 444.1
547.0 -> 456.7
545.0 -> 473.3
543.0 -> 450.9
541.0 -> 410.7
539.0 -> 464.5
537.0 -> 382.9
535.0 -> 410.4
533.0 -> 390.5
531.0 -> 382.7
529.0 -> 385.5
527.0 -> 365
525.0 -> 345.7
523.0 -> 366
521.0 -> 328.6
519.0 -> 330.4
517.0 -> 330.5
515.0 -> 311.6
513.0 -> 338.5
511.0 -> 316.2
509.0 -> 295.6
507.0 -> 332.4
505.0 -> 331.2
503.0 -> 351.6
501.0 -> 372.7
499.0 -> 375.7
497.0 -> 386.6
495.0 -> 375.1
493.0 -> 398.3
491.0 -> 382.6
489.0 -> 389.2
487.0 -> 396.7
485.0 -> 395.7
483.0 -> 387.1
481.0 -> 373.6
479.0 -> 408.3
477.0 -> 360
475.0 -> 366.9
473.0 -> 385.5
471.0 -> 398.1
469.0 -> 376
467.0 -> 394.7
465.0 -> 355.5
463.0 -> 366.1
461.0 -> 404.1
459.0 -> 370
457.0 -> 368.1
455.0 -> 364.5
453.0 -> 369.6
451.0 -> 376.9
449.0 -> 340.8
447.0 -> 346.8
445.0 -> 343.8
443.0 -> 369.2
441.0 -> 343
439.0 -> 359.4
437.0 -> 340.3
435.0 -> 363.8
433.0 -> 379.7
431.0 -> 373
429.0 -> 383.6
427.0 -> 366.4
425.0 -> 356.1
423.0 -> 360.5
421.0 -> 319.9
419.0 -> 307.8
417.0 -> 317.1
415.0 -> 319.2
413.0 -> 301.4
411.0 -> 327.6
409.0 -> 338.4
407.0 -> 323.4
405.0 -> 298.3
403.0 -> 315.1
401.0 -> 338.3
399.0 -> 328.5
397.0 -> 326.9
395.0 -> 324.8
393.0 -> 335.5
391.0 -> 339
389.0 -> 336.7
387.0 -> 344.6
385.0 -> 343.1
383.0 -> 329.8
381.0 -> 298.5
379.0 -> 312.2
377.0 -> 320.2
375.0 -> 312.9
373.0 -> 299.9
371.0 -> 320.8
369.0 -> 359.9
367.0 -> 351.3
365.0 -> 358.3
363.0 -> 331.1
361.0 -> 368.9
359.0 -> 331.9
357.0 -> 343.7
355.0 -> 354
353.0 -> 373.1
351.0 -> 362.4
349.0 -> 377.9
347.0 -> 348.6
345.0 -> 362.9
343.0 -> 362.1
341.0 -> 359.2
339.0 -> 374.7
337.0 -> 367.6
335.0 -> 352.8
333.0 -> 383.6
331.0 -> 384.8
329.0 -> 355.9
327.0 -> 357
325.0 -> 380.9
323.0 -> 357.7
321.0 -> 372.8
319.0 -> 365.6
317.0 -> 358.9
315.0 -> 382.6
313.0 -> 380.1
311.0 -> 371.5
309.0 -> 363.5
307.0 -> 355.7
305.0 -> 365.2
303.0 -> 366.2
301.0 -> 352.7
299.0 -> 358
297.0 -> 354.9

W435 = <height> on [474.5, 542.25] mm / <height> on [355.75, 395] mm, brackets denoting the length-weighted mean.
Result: 1.11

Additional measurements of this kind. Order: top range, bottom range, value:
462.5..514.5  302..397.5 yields 1.05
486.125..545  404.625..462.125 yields 1.06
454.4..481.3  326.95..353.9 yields 1.03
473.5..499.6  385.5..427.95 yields 1.17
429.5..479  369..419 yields 1.14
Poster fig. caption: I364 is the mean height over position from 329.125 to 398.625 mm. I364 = 346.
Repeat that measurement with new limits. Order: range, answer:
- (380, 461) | 343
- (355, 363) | 347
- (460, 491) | 384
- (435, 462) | 361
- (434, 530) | 363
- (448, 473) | 374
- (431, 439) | 362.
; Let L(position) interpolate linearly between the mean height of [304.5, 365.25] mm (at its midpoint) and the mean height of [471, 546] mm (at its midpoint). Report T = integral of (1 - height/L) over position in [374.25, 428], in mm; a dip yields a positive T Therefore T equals 5.9 mm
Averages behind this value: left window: 363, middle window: 328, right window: 375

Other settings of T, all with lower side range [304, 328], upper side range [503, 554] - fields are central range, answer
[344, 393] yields 3.74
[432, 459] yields 0.85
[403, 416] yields 1.84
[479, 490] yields -0.54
